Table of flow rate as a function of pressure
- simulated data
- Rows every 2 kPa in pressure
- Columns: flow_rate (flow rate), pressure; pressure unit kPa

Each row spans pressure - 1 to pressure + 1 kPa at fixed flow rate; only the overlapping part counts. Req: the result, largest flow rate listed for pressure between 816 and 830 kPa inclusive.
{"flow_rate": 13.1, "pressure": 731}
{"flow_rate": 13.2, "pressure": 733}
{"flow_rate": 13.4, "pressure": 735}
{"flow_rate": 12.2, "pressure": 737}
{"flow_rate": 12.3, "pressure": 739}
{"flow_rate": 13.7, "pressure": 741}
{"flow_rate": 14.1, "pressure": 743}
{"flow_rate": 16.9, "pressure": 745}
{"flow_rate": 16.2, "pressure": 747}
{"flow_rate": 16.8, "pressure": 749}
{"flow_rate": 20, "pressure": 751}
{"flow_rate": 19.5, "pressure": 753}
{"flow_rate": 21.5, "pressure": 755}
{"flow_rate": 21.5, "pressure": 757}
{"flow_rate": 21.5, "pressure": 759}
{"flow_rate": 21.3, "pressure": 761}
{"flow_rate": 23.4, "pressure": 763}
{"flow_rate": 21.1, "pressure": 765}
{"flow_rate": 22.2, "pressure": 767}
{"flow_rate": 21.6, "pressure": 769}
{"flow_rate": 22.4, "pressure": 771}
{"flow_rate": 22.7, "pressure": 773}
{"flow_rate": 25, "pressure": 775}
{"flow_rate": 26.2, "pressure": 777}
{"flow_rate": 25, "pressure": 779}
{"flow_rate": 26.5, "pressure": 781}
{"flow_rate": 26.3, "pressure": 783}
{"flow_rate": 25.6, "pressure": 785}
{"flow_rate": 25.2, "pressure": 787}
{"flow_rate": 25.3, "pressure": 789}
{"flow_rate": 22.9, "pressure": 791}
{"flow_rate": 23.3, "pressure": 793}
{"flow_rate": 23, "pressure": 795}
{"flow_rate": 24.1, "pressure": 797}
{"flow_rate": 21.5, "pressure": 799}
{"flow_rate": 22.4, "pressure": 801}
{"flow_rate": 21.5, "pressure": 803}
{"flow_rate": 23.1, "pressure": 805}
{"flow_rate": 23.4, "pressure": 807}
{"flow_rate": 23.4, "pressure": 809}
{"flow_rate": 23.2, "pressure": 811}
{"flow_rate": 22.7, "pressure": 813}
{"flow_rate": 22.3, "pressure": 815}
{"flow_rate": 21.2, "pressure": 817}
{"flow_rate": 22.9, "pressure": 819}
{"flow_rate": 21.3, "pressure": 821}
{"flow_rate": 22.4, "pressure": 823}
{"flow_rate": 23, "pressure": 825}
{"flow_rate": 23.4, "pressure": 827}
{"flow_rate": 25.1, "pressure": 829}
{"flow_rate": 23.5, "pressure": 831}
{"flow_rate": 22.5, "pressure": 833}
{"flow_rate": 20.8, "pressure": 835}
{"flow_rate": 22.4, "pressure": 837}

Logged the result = 25.1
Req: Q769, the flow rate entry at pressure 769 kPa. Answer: 21.6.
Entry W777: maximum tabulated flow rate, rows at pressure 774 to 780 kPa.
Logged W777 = 26.2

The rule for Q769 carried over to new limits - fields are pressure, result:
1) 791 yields 22.9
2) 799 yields 21.5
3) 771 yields 22.4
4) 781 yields 26.5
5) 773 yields 22.7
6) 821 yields 21.3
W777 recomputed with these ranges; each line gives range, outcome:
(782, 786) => 26.3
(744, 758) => 21.5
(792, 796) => 23.3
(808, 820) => 23.4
